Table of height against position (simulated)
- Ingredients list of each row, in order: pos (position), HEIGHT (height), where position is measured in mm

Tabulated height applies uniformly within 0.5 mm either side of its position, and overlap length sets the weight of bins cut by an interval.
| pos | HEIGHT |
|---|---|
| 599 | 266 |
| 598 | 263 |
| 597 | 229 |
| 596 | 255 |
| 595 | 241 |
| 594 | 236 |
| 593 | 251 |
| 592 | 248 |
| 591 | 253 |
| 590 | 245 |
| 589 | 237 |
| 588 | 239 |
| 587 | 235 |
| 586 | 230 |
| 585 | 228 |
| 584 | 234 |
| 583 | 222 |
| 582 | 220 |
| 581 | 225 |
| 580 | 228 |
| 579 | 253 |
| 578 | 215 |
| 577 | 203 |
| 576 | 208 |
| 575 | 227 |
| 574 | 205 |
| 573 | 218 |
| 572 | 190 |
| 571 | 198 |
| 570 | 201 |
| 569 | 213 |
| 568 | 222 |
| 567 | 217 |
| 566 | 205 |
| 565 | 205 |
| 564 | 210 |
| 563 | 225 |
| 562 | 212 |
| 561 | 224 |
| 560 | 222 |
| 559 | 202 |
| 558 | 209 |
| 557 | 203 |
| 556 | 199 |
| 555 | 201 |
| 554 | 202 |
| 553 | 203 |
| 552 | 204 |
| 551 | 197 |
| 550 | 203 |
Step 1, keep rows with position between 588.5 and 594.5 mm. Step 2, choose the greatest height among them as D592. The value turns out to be 253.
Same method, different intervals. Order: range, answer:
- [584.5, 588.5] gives 239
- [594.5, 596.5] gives 255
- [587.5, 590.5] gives 245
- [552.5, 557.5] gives 203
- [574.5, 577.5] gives 227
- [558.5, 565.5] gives 225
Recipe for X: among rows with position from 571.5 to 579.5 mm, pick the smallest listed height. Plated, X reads 190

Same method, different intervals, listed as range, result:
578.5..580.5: 228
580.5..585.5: 220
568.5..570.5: 201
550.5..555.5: 197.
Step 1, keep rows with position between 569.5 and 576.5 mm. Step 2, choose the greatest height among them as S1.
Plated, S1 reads 227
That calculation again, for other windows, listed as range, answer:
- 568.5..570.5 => 213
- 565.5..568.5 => 222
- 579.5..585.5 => 234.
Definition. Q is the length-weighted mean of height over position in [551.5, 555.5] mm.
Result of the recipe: 202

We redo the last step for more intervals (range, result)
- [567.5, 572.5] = 205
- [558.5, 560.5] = 212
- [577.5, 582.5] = 228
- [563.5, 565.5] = 208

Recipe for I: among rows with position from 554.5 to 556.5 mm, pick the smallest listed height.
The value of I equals 199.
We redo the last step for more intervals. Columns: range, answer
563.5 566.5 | 205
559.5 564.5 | 210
